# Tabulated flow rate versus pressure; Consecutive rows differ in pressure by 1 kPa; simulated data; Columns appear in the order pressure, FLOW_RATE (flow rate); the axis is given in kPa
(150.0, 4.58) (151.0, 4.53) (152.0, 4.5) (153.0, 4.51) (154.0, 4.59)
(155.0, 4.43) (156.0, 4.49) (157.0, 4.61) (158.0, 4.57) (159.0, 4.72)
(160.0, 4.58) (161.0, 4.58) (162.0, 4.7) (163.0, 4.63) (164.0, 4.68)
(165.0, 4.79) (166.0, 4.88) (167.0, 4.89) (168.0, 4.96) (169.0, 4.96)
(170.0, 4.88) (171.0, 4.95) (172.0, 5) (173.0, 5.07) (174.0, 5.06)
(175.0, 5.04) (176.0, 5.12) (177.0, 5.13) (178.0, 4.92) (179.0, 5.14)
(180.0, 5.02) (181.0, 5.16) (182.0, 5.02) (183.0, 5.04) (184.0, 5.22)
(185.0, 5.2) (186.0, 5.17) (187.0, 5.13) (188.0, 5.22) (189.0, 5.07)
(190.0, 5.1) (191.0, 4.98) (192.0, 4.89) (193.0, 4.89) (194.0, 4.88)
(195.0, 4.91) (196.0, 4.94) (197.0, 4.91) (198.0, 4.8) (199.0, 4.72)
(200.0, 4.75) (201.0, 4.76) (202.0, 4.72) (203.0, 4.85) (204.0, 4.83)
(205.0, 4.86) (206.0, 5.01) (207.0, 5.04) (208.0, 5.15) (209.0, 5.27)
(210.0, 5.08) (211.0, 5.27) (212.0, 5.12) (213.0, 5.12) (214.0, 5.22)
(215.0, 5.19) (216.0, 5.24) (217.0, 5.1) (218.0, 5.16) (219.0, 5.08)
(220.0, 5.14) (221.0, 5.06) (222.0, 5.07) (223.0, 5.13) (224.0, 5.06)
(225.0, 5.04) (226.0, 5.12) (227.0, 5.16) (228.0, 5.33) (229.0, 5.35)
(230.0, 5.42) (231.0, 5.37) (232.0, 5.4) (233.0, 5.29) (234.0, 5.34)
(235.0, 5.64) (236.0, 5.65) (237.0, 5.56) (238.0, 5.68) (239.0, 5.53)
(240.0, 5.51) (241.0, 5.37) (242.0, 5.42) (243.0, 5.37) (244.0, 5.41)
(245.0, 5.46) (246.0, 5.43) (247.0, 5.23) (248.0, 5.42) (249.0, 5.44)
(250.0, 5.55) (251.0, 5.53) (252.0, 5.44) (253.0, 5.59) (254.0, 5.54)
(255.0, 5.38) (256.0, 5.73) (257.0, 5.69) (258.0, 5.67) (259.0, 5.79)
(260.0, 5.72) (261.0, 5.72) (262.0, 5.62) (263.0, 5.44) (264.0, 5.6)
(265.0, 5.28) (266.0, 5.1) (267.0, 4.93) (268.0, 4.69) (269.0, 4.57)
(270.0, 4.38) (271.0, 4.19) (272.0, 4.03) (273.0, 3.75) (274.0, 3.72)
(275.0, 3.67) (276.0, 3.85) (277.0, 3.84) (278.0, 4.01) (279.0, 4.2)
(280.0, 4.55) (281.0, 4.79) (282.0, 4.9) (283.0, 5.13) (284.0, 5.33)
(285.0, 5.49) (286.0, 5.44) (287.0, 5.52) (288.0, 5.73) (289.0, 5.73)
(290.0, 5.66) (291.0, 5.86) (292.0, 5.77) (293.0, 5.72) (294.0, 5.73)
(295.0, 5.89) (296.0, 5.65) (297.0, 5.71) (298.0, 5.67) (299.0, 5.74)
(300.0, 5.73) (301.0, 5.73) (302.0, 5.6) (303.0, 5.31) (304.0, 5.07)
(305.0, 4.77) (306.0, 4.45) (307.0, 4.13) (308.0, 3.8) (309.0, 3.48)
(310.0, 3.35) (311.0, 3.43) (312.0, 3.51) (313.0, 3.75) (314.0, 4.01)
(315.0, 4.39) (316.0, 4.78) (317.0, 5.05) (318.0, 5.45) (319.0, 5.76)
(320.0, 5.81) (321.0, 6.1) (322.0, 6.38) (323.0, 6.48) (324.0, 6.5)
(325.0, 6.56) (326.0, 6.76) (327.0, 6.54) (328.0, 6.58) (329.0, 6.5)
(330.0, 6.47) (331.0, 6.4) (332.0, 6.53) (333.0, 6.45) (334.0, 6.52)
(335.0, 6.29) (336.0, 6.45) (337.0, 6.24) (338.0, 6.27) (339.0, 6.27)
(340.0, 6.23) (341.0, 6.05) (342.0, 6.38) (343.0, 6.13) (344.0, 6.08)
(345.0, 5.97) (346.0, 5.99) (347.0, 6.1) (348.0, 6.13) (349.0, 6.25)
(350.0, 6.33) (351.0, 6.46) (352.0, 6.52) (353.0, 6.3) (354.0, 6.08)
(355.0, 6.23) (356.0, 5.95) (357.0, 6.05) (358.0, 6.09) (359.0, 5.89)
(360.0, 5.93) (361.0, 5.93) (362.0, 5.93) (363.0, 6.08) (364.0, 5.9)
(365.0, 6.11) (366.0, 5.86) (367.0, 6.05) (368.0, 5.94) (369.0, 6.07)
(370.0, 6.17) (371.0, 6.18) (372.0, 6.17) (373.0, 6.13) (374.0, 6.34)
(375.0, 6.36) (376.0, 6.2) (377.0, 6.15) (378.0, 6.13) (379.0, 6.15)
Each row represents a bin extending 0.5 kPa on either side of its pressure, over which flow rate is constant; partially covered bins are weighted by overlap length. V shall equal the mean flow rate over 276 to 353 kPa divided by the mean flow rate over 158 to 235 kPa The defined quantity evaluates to 1.1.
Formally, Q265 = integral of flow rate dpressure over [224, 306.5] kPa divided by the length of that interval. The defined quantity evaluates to 5.24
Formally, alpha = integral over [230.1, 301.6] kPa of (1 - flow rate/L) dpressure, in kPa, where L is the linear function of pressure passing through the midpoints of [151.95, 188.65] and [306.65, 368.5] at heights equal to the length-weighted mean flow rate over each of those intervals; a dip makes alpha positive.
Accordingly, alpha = 2.0 kPa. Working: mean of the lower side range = 4.89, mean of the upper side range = 5.81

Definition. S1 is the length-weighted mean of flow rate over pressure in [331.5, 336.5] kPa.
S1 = 6.45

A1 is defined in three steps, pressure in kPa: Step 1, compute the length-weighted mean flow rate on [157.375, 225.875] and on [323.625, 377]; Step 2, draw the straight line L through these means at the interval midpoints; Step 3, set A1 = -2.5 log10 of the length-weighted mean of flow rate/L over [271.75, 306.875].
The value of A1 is 0.14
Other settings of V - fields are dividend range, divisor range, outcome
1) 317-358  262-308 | 1.25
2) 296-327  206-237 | 0.98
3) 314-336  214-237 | 1.16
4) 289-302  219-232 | 1.10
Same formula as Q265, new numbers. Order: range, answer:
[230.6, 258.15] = 5.49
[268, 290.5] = 4.66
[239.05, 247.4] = 5.41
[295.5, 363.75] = 5.73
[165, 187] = 5.04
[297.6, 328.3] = 5.17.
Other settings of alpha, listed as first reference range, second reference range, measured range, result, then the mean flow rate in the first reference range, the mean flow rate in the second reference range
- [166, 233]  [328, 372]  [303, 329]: 3.64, 5.06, 6.18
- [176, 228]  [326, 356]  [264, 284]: 4.36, 5.04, 6.3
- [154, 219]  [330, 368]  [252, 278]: 2.82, 4.95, 6.17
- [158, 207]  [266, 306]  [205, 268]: -4.62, 4.93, 5.02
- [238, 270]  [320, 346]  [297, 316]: 4.53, 5.41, 6.35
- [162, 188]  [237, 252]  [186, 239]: 1.28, 5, 5.46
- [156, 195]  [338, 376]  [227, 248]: -0.34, 4.94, 6.13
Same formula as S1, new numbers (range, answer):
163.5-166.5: 4.78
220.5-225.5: 5.07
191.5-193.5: 4.89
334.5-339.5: 6.3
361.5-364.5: 5.97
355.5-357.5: 6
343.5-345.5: 6.03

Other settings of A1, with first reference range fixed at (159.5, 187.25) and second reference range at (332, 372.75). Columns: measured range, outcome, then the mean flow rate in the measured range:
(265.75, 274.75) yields 0.28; 4.33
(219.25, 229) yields 0.03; 5.13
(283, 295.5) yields 0.02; 5.63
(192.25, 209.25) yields 0.05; 4.89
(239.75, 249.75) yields 0.01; 5.41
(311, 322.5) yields 0.20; 4.93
